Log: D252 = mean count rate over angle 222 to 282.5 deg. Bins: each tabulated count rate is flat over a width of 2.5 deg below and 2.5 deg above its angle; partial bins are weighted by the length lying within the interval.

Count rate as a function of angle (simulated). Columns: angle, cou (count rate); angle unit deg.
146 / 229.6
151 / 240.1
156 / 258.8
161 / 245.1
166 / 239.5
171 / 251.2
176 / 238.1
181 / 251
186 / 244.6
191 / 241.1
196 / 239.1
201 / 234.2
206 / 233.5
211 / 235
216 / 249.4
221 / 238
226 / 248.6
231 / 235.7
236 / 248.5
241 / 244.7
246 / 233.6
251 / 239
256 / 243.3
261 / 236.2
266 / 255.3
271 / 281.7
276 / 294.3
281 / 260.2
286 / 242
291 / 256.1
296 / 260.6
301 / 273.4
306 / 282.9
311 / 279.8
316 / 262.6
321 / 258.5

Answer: 251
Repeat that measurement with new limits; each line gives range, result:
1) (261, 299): 263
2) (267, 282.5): 278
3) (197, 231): 239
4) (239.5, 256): 239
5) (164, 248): 242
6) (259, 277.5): 266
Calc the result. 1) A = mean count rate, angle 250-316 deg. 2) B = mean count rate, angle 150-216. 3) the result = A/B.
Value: 1.08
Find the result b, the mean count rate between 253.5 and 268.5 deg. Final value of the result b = 245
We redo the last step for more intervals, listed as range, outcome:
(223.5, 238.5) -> 244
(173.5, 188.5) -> 245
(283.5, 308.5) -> 263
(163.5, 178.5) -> 243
